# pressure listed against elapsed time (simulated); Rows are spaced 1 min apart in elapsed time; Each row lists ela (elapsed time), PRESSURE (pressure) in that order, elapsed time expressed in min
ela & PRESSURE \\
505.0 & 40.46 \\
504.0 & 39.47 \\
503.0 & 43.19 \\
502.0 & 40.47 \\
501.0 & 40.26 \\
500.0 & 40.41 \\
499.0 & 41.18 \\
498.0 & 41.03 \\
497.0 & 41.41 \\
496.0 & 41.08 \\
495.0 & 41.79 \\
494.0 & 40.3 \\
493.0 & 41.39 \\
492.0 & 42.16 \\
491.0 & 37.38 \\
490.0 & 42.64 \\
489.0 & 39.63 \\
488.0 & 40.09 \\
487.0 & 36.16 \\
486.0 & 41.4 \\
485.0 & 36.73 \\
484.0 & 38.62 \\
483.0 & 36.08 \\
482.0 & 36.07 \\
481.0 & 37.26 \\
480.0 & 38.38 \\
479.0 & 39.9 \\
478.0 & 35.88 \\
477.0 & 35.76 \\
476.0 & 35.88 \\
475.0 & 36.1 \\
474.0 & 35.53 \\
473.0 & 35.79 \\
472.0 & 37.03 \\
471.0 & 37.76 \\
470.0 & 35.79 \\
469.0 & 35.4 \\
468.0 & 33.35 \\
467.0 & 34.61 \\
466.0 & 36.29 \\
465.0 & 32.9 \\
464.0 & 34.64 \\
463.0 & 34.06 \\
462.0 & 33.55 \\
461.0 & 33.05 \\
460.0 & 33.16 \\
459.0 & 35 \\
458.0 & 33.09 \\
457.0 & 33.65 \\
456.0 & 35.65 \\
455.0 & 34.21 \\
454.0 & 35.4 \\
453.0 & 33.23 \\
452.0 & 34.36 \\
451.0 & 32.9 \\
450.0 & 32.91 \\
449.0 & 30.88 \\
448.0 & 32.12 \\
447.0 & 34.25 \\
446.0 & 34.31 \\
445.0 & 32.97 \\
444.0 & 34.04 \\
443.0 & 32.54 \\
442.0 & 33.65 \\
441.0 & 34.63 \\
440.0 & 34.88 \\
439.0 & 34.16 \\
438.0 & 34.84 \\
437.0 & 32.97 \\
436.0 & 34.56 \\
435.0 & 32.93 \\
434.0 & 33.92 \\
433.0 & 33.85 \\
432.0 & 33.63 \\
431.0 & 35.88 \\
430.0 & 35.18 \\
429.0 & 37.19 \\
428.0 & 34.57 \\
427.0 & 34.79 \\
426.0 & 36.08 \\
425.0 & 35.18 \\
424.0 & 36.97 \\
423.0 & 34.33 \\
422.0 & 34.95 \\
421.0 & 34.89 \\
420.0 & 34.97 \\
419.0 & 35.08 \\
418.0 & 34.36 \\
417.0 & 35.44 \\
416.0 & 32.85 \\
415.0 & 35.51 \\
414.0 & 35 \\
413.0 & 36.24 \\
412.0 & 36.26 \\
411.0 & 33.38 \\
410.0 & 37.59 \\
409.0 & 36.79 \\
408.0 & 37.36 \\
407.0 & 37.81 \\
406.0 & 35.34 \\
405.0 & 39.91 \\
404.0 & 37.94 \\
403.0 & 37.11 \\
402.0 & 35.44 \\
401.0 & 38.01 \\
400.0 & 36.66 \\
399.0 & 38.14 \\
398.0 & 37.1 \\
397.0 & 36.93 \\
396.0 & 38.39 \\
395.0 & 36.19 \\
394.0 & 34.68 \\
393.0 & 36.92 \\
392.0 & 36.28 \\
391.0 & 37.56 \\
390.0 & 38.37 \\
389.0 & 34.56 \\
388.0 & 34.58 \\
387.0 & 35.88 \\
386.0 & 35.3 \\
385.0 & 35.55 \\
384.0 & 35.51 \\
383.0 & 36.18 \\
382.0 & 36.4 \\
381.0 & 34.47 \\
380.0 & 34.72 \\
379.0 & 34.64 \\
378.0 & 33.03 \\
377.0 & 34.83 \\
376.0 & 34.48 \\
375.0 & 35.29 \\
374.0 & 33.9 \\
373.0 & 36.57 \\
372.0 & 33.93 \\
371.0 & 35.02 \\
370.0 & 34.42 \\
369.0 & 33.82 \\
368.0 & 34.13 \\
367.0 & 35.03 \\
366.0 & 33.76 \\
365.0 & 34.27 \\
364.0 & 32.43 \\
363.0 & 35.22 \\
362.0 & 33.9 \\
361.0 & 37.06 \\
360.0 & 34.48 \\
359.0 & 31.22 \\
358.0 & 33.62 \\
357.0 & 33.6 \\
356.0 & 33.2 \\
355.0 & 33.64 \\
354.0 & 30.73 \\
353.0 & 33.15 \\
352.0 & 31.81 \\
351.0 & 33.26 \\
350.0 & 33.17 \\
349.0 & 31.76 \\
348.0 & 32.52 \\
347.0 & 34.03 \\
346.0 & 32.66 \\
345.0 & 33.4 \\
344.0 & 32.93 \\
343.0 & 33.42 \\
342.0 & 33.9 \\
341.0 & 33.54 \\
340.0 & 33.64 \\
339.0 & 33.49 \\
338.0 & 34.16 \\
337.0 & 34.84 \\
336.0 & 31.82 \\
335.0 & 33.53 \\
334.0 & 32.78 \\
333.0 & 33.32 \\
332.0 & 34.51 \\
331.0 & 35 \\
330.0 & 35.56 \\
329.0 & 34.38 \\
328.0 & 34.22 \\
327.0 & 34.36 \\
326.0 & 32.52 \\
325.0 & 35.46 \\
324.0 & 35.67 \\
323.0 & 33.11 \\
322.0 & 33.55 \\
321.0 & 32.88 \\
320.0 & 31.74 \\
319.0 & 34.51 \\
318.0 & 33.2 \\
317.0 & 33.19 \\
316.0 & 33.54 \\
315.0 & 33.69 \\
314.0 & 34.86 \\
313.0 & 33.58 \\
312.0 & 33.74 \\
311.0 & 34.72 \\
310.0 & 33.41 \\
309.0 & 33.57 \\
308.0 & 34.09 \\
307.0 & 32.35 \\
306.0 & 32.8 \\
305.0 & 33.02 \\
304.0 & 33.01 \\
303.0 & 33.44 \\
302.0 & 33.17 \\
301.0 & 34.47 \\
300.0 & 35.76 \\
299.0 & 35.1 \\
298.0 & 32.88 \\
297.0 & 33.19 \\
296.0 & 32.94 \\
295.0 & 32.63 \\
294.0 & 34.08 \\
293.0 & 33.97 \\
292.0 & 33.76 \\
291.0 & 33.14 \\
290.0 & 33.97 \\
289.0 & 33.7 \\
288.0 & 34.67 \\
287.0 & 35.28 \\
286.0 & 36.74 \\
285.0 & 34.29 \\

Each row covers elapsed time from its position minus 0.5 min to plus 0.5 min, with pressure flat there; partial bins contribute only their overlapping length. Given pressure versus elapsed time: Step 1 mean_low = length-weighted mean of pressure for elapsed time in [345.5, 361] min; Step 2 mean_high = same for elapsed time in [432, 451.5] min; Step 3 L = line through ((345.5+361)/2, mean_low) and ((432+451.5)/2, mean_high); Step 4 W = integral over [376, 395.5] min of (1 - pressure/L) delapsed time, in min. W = -1.37 min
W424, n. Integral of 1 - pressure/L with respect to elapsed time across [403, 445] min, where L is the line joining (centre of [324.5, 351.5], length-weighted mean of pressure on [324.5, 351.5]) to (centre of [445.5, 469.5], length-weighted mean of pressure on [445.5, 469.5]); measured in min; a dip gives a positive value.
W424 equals -1.7 min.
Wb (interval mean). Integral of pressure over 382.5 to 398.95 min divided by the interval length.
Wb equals 36.3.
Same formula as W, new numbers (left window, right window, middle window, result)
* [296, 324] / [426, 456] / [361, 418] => -3.00 min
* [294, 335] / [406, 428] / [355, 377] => 0.24 min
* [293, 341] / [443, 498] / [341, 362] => 0.66 min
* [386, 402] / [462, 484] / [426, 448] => 1.20 min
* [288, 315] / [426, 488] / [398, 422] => -1.10 min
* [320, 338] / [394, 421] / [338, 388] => 1.34 min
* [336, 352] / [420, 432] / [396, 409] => -0.96 min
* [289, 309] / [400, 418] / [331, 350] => 0.67 min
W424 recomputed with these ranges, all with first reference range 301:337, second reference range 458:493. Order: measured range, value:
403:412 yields -0.4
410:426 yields 0.2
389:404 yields -0.8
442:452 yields 0.8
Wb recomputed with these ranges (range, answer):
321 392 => 34.2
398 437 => 35.7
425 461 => 34.1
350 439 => 35.1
